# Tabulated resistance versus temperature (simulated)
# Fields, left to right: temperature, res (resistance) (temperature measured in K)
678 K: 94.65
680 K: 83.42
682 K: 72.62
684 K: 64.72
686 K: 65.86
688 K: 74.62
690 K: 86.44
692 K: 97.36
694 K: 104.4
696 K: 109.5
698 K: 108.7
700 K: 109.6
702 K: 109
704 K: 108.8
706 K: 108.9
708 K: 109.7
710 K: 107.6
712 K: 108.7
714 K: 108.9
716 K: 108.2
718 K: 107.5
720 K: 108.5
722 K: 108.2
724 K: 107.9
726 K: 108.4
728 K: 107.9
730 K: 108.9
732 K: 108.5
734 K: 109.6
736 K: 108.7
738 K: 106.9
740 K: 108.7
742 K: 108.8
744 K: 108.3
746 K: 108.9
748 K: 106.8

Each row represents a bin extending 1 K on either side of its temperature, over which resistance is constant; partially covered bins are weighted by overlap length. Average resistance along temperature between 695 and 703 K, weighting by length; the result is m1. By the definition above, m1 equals 109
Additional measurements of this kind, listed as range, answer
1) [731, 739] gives 108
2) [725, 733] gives 108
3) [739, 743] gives 109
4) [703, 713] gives 109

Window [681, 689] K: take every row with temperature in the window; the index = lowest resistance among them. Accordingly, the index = 64.72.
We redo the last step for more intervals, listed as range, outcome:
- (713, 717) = 108.2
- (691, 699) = 97.36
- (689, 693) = 86.44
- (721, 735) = 107.9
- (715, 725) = 107.5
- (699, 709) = 108.8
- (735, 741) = 106.9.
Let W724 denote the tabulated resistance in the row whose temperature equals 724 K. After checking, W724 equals 107.9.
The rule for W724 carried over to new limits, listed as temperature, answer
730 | 108.9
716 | 108.2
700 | 109.6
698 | 108.7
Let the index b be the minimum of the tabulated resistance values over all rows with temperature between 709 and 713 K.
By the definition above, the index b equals 107.6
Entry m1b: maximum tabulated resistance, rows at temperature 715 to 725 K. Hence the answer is 108.5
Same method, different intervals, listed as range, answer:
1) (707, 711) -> 109.7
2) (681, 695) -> 104.4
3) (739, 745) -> 108.8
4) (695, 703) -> 109.6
